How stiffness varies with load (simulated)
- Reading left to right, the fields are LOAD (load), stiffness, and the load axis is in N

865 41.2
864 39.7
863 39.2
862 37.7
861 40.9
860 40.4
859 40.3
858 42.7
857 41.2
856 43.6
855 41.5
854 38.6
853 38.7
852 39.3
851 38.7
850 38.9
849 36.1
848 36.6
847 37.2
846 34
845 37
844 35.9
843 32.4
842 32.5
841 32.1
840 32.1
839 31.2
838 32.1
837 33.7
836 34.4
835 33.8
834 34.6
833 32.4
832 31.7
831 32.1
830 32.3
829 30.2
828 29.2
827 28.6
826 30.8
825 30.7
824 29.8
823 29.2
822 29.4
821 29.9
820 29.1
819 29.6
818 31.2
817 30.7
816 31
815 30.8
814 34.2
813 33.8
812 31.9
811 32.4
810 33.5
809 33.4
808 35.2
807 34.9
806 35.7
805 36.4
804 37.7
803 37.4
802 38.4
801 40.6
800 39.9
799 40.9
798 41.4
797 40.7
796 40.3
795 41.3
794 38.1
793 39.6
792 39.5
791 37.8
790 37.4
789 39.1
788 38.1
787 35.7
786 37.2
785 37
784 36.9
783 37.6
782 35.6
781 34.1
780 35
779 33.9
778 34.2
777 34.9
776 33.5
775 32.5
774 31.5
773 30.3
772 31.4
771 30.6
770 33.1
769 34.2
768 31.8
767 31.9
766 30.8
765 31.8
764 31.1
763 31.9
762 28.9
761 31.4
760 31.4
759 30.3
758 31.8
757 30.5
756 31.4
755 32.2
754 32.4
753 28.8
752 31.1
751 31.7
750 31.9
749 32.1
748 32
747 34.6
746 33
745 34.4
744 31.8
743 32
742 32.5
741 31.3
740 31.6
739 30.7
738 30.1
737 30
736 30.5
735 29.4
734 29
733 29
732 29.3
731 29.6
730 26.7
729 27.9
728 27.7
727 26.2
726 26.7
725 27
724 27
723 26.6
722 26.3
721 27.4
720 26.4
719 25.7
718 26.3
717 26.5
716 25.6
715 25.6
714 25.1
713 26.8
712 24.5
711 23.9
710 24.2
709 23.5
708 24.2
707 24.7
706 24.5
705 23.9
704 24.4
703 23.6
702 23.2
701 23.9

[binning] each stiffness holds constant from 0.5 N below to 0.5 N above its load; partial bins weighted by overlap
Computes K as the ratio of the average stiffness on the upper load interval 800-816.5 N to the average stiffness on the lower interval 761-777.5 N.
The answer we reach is 1.10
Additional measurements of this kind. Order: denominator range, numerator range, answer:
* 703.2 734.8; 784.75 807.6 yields 1.47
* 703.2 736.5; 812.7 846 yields 1.20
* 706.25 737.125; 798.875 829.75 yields 1.24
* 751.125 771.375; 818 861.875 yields 1.10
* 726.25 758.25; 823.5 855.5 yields 1.11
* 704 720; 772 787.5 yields 1.38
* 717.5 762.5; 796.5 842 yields 1.12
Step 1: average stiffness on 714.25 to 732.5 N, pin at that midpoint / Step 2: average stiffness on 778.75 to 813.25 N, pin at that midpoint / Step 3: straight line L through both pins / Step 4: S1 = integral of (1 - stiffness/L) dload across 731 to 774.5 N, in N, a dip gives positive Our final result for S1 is -0.5 N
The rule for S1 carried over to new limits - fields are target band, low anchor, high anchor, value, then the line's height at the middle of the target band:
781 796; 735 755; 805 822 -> -2.69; 32.1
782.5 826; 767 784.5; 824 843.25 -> -3.54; 32.7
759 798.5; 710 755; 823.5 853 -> -4.97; 31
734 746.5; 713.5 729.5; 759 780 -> -1.16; 28.7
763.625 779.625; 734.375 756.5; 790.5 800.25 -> 1.60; 36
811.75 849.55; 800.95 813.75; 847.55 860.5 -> 5.34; 37.5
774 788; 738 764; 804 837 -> -1.49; 31.8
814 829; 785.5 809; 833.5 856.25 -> 2.79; 37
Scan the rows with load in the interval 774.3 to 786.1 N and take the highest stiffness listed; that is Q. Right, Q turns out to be 37.6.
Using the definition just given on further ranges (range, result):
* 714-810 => 41.4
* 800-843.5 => 40.6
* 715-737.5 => 30.5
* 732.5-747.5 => 34.6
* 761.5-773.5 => 34.2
